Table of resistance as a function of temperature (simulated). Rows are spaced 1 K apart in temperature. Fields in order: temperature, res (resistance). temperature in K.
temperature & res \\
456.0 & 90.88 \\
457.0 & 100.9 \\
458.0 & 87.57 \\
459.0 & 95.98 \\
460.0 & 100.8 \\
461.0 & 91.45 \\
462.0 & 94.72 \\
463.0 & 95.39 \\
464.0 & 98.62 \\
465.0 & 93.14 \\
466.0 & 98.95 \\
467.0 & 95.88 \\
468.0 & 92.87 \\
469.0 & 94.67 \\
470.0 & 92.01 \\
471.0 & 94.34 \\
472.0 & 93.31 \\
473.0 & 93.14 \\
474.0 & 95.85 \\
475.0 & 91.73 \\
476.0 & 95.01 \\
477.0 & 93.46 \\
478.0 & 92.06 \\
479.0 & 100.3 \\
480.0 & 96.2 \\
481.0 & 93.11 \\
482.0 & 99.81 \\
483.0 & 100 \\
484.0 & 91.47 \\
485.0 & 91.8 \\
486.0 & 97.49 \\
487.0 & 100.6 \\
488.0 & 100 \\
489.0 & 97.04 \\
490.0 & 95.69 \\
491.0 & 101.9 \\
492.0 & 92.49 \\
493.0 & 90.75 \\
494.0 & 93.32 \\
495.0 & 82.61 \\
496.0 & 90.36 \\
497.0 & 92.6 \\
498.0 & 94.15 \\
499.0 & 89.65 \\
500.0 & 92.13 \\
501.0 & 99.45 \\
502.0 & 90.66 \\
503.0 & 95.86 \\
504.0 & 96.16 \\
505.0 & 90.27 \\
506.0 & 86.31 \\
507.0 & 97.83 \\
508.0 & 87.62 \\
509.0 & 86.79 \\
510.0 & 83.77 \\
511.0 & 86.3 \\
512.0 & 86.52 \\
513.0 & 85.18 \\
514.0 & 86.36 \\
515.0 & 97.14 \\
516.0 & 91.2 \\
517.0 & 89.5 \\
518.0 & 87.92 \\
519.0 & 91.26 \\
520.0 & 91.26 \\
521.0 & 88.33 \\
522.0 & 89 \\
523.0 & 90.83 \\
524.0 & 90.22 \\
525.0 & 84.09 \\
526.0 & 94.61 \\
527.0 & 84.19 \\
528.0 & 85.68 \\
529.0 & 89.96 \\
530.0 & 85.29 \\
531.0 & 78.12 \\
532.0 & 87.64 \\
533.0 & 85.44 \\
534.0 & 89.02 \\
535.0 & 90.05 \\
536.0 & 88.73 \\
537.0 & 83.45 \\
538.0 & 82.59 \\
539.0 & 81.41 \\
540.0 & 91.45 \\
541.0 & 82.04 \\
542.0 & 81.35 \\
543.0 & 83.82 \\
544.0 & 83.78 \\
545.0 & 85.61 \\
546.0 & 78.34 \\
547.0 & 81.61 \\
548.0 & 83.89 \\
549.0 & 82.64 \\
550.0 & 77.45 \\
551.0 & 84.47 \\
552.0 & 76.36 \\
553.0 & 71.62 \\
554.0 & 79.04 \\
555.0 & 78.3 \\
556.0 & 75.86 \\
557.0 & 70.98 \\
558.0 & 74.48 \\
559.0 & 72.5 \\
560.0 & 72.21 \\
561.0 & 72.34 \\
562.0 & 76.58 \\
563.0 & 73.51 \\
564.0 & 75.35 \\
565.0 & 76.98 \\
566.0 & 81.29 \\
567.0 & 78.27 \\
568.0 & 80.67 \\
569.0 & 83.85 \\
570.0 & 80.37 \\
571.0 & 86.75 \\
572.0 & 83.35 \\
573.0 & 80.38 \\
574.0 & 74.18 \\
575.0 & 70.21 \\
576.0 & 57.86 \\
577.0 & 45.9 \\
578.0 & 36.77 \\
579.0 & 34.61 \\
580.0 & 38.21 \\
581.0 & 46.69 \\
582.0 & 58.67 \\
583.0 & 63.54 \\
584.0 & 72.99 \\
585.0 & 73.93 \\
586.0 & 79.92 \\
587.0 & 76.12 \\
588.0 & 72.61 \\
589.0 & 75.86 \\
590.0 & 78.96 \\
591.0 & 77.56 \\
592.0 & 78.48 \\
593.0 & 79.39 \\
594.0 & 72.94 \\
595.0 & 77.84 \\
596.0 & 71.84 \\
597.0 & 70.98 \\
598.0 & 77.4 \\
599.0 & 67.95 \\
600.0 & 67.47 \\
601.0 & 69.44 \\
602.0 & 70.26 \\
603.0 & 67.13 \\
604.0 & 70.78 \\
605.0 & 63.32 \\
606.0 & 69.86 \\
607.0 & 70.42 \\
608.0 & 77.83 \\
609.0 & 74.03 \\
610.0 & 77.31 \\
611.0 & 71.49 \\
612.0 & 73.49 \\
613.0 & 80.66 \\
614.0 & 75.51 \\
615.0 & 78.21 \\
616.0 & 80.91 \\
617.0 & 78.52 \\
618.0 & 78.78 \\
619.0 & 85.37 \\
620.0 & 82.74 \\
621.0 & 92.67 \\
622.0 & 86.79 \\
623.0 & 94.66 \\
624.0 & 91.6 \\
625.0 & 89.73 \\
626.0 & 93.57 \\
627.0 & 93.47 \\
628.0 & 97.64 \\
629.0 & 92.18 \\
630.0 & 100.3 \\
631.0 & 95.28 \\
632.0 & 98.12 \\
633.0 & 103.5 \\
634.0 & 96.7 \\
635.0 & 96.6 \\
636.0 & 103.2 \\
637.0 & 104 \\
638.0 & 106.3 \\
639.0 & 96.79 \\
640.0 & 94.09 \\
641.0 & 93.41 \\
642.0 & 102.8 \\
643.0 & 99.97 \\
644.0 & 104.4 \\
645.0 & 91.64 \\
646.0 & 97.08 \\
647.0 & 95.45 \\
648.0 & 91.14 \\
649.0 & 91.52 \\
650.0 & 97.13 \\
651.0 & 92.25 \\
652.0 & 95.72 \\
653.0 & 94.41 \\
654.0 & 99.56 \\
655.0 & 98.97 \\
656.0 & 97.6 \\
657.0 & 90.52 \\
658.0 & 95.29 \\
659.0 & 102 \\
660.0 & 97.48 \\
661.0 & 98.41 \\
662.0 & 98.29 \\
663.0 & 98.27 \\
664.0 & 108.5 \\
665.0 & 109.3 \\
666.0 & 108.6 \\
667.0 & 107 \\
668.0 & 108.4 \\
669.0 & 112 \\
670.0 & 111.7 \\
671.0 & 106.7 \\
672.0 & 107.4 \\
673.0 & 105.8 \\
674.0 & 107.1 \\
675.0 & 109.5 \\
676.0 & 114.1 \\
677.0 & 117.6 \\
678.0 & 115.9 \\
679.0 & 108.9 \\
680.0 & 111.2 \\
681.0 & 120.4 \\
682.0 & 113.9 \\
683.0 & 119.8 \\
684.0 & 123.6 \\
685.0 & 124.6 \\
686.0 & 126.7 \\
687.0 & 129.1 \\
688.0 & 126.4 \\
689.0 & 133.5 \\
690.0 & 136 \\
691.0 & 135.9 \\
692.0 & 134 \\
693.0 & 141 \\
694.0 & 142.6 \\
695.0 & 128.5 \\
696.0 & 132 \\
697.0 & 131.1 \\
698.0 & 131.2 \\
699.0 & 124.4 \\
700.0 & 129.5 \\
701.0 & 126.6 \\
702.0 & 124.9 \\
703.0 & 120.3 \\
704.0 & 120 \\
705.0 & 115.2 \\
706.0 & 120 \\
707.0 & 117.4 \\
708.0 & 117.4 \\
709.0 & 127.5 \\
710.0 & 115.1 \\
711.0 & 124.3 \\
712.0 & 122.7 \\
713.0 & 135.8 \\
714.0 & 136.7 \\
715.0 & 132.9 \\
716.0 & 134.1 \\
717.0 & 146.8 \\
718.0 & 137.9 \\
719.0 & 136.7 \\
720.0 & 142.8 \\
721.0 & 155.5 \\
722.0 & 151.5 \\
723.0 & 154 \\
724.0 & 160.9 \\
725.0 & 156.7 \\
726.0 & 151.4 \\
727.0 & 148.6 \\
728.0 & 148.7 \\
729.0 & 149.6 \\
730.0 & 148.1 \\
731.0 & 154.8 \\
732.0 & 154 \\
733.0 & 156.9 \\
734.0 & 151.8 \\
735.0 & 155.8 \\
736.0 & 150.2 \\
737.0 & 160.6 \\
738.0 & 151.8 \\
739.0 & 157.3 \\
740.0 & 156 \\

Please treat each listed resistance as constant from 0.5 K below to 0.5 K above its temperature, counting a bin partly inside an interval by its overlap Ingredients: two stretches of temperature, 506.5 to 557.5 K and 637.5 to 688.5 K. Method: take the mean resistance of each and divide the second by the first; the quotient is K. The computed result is 1.2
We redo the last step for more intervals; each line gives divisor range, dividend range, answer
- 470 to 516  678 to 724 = 1.39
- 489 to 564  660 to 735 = 1.48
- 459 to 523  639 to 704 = 1.20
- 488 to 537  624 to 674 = 1.10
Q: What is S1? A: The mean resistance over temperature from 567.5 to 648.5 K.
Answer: 80.2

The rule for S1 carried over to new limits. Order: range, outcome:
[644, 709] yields 113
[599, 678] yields 92.9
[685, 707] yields 129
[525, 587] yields 76.4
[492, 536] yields 89.5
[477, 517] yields 92.9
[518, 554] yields 85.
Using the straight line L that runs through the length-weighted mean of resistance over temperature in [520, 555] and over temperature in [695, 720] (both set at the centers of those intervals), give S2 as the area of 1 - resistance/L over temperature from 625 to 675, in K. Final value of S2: 5.9 K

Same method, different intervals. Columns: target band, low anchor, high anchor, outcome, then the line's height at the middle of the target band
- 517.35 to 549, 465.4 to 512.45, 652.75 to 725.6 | 4.29 K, 99.7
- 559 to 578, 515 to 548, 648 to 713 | 3.99 K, 93.6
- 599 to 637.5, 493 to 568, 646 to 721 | 7.35 K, 103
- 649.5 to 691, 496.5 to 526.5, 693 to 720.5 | 4.20 K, 122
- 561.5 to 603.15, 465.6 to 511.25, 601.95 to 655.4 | 9.19 K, 90.6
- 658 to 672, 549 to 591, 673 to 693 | 1.08 K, 114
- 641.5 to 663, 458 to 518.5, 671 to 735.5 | 4.52 K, 123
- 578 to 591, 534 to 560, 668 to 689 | 3.89 K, 90.8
